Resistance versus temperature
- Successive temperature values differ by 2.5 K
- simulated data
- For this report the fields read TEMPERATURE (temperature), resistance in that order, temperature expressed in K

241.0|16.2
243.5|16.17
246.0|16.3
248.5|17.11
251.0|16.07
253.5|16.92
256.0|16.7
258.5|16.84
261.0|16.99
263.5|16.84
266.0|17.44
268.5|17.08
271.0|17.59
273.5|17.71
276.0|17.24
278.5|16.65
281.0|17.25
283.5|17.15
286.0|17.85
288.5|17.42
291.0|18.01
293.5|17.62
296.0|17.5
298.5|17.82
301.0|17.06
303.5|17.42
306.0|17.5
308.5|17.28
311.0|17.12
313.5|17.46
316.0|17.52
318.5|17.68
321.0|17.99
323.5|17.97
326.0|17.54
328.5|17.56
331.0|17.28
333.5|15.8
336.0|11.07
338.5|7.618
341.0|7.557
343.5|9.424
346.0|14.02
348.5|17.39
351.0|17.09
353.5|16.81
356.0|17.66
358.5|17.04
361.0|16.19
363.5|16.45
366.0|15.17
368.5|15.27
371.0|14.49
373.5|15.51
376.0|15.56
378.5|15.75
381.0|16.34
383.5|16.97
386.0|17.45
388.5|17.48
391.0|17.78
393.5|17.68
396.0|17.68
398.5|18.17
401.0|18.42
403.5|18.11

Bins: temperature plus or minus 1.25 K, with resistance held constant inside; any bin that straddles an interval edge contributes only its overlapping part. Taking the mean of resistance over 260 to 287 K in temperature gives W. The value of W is 17.3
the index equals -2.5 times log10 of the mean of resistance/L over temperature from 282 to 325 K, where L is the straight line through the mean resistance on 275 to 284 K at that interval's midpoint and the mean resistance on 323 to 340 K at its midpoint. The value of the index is -0.10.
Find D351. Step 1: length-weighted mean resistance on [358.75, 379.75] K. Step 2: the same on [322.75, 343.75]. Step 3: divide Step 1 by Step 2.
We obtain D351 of 1.15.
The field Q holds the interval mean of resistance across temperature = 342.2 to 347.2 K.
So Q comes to 11.7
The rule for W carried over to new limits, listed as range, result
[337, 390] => 15.1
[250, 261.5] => 16.7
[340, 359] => 14.6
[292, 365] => 16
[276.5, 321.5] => 17.4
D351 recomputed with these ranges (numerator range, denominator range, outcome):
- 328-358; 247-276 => 0.83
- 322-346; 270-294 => 0.78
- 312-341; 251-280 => 0.92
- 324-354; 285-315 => 0.81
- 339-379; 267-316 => 0.86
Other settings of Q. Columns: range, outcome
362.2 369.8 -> 15.6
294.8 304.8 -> 17.4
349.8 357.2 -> 17.2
